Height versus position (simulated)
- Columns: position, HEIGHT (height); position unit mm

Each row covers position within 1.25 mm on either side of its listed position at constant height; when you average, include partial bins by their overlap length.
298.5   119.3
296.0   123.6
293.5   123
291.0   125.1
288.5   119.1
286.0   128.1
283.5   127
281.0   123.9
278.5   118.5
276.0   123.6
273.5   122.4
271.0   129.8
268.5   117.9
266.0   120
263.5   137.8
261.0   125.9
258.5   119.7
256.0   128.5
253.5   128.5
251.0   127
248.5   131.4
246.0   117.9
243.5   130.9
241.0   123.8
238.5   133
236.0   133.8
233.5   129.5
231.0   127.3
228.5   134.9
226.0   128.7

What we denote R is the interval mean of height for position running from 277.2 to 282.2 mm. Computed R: 121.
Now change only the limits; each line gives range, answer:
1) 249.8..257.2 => 128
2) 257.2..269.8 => 124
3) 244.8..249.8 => 125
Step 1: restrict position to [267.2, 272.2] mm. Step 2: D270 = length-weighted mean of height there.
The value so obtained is 124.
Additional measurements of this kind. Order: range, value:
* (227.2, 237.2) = 131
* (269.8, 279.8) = 124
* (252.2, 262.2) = 126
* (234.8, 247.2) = 128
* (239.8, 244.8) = 127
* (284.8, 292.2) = 124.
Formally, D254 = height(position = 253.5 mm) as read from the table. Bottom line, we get 128.5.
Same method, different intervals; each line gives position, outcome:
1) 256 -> 128.5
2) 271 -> 129.8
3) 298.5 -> 119.3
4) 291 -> 125.1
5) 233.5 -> 129.5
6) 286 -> 128.1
